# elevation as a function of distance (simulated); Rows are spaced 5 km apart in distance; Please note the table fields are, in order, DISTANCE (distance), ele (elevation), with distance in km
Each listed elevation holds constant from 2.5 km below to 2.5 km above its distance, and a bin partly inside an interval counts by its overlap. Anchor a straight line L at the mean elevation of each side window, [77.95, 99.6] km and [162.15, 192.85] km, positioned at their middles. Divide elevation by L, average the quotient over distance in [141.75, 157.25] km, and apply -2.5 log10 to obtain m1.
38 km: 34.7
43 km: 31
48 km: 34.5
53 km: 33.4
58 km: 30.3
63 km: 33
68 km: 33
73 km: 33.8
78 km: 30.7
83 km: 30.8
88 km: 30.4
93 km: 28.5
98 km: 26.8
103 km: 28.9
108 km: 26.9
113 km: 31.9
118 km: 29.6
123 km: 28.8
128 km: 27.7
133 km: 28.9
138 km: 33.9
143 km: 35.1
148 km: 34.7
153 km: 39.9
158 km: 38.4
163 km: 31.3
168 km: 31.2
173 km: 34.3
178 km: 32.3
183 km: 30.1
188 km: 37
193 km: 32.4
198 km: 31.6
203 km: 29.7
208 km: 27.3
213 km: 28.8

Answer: -0.16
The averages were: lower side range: 29.4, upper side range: 32.8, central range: 36.9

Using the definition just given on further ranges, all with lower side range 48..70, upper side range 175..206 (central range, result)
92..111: 0.17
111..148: 0.04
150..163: -0.16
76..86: 0.06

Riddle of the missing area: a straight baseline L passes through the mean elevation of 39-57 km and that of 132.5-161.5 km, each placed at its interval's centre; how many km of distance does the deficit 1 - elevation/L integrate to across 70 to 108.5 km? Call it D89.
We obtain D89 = 4.71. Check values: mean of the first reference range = 32.9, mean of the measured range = 29.8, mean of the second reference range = 35.4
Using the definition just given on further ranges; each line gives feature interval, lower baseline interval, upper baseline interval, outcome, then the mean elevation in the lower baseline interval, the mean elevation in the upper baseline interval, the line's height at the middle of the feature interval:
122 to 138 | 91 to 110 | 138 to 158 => 1.9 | 27.8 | 36.5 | 33.2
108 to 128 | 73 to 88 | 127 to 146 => 1.4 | 31.2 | 31.8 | 31.6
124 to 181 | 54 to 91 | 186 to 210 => -3.0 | 31.7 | 31.6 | 31.6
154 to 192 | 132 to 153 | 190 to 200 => -0.7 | 34.3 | 32.3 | 33.1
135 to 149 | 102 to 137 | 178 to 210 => -2.1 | 29.2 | 31.5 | 29.9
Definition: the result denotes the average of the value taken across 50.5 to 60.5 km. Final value 31.9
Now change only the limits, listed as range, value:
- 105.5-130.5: 29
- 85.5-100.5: 28.6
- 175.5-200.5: 32.7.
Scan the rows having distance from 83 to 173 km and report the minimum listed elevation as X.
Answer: 26.8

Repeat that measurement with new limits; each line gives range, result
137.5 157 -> 33.9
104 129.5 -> 26.9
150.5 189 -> 30.1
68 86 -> 30.7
